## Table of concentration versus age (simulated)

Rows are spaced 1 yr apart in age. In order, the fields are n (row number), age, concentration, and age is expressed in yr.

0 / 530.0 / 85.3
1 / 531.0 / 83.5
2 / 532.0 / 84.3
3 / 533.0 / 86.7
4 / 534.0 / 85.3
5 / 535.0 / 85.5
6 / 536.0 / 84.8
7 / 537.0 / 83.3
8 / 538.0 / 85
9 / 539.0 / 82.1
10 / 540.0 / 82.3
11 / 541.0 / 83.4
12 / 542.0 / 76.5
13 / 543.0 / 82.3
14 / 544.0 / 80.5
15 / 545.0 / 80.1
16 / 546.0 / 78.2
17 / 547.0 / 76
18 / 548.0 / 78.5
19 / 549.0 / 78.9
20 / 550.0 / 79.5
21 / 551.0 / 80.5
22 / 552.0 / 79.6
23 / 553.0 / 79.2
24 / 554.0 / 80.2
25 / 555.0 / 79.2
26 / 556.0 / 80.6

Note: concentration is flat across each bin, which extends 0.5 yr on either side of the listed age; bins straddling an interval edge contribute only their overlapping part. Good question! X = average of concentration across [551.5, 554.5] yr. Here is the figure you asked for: 79.7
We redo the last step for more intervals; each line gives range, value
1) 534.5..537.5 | 84.5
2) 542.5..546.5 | 80.3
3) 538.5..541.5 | 82.6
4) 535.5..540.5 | 83.5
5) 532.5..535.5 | 85.8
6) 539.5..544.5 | 81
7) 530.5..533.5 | 84.8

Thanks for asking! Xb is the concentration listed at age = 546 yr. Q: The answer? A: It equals 78.2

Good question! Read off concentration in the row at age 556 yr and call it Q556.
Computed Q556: 80.6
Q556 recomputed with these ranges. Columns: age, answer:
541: 83.4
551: 80.5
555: 79.2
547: 76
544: 80.5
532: 84.3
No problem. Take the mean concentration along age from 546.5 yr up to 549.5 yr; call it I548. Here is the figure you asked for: 77.8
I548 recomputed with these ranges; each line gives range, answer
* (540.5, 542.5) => 80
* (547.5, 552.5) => 79.4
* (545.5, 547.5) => 77.1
